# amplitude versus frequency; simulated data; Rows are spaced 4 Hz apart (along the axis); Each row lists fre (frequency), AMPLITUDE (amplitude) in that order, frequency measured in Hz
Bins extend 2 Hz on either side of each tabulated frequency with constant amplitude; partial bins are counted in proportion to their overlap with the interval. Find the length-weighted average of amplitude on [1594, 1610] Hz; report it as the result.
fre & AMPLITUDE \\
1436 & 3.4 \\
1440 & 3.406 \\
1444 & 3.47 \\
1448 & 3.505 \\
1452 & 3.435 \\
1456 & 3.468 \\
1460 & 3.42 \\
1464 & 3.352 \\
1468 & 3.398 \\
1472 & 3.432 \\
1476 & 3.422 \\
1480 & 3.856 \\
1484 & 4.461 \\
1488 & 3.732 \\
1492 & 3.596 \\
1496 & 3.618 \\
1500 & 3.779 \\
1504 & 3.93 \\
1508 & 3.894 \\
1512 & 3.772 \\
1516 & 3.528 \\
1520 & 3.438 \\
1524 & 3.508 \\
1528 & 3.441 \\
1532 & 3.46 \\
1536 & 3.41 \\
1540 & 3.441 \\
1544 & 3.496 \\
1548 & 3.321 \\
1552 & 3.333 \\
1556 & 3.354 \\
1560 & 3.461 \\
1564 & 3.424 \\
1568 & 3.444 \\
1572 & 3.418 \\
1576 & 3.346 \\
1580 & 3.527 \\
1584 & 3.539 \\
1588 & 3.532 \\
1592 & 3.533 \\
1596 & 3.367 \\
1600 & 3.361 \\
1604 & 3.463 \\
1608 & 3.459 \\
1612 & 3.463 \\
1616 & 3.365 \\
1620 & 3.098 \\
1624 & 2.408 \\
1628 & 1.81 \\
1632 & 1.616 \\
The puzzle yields 3.41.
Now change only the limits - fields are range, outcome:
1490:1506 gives 3.73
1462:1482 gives 3.49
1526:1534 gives 3.45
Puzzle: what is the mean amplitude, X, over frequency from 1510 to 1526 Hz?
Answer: 3.56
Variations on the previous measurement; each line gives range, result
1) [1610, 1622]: 3.31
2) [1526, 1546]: 3.45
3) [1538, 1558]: 3.39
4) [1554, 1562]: 3.41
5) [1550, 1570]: 3.4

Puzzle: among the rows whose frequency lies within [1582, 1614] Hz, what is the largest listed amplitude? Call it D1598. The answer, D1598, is 3.539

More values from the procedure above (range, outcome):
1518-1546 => 3.508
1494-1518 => 3.93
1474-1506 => 4.461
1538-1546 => 3.496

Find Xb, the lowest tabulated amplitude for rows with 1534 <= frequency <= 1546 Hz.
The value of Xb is 3.41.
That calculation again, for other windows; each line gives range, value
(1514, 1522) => 3.438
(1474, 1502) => 3.422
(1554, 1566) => 3.354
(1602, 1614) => 3.459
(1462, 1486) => 3.352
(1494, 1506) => 3.618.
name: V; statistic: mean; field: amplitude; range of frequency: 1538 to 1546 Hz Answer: 3.47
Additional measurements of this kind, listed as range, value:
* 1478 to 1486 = 4.16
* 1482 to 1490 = 4.1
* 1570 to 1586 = 3.46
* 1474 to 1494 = 3.81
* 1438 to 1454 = 3.45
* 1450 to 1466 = 3.42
